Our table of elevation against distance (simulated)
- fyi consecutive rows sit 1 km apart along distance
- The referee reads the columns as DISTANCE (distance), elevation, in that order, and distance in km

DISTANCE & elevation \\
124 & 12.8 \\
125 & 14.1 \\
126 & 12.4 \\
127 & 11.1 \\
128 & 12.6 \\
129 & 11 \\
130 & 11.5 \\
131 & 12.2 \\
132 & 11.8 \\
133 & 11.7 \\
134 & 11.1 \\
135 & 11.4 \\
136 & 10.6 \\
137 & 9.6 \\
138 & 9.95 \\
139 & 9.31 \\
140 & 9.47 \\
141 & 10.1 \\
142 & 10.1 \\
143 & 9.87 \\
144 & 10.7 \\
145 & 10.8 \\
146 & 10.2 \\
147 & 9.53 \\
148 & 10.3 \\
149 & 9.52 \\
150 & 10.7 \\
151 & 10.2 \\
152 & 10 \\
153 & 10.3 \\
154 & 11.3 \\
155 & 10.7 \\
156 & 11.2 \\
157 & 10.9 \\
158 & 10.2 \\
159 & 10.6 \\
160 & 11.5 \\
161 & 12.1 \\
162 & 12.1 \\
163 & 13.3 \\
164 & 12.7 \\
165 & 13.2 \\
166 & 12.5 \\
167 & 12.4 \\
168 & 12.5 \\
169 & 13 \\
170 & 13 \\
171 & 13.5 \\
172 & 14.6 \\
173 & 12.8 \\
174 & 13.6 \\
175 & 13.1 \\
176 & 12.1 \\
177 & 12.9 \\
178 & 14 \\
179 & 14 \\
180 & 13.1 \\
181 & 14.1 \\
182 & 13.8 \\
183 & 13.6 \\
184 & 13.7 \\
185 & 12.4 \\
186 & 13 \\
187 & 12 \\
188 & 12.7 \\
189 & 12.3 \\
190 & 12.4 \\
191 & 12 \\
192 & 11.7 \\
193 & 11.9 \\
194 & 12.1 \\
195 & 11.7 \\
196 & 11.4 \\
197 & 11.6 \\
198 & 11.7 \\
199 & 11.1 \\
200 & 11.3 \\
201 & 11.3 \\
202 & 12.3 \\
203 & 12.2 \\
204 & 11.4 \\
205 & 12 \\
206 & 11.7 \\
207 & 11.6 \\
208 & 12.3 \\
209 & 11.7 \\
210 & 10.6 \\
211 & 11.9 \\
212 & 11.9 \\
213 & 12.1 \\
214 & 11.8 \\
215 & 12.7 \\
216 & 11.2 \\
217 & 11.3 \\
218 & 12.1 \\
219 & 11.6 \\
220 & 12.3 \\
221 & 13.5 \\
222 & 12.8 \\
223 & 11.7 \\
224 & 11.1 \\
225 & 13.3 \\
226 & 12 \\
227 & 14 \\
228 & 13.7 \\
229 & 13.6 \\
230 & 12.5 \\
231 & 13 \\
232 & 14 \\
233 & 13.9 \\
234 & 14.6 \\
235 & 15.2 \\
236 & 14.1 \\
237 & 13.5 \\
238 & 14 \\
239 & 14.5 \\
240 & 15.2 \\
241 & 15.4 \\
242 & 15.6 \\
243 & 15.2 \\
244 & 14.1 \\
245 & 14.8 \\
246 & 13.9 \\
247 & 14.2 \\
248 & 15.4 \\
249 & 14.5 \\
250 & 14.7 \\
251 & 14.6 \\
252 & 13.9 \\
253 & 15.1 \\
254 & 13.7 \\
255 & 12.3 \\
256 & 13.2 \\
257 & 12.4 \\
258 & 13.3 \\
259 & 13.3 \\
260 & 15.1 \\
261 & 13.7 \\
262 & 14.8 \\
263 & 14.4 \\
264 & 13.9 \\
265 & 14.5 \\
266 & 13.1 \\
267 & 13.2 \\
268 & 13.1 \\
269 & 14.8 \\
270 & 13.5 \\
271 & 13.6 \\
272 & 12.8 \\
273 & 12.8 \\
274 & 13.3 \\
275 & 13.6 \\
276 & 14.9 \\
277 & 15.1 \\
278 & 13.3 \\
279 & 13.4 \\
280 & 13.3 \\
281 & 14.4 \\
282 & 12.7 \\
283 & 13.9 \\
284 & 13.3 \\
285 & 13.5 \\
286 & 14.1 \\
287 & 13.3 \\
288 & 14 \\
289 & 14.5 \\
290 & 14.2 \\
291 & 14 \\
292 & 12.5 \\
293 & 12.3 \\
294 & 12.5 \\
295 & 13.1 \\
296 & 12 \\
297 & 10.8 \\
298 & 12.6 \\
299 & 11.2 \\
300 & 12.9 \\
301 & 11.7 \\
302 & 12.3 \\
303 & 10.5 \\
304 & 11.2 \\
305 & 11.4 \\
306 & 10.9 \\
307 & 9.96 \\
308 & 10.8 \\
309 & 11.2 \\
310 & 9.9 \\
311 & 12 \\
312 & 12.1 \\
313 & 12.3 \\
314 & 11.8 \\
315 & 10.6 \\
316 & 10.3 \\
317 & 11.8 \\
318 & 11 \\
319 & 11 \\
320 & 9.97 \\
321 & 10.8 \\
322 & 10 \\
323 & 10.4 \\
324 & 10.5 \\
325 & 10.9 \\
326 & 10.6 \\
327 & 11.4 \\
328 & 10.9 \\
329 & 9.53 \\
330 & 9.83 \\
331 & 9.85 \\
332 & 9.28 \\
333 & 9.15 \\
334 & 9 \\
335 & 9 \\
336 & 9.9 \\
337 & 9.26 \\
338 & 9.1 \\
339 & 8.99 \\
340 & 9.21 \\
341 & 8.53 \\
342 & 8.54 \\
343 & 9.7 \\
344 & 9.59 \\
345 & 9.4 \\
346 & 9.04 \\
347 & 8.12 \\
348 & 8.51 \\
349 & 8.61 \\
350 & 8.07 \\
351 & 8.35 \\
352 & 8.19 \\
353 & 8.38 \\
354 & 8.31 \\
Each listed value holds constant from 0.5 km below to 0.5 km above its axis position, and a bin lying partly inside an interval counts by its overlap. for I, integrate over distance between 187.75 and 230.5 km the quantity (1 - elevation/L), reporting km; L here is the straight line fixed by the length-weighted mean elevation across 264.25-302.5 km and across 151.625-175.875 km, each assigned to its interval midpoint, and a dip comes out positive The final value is 1.8 km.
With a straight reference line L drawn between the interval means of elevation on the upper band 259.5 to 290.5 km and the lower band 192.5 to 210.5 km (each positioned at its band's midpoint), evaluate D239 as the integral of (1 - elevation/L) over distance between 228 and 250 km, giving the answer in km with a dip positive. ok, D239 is -2.7 km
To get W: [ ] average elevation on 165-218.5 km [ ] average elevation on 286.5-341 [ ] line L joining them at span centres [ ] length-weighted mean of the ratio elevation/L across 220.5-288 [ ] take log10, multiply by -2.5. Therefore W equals -0.18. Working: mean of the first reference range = 12.4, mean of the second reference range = 11.1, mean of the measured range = 13.8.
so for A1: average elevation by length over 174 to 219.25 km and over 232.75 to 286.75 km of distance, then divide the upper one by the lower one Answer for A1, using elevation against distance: 1.15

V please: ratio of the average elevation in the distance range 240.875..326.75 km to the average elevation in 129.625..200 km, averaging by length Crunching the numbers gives 1.09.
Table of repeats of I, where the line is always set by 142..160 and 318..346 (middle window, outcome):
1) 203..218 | -2.2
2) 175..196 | -5.0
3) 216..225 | -1.7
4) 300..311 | -1.4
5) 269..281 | -4.4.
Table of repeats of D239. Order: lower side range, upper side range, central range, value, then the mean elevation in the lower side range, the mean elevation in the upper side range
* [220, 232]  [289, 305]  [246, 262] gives -1.7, 12.9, 12.3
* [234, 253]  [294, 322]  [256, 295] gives -2.0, 14.6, 11.3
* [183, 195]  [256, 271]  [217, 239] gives -0.1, 12.4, 13.8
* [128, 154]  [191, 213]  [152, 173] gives -2.1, 10.5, 11.7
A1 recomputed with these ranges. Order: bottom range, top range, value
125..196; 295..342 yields 0.90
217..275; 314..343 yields 0.73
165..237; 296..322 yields 0.89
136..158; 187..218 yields 1.15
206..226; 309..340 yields 0.87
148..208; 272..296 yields 1.11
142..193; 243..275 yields 1.15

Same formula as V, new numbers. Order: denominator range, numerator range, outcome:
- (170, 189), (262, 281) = 1.04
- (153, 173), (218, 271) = 1.14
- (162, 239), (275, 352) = 0.88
